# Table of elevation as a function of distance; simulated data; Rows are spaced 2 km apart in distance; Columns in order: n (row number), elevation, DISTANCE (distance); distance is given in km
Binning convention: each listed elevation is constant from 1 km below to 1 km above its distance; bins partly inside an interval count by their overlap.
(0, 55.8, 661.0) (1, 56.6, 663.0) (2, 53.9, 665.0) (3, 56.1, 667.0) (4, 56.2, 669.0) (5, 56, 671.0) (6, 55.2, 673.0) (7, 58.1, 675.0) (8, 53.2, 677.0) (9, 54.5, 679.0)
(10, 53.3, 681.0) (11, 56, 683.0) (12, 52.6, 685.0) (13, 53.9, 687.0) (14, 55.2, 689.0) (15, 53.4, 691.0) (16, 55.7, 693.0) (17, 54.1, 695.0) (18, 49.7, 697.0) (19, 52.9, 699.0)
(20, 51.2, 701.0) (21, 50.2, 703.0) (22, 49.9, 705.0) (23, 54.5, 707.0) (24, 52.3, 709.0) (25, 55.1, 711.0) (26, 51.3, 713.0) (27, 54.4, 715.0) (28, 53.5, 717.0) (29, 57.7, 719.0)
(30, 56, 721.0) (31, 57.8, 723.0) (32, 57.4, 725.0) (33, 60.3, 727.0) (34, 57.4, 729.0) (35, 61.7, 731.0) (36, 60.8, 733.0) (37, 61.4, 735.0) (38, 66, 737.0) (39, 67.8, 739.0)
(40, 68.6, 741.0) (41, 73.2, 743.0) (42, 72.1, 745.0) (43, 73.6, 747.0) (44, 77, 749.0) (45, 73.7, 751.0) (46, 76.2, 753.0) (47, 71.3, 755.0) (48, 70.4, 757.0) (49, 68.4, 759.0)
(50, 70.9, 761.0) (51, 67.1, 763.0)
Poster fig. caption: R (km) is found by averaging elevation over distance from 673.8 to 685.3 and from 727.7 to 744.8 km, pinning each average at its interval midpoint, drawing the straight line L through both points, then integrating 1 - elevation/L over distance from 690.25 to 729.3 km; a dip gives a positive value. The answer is 3.9 km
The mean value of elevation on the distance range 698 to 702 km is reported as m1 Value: 52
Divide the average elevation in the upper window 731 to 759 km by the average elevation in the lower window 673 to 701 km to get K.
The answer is 1.29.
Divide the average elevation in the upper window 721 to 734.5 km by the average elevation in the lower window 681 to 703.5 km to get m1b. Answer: 1.1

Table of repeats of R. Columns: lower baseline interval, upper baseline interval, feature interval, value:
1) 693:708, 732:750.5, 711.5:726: 1.0 km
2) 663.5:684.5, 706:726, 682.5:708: 1.0 km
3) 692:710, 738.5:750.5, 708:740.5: 2.4 km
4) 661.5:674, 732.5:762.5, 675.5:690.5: 1.1 km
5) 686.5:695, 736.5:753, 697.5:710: 1.5 km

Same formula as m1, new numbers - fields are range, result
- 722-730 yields 58.2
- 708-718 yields 53.3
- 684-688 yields 53.2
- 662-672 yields 55.8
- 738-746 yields 70.4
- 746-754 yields 75.1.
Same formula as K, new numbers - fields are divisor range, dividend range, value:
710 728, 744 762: 1.30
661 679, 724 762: 1.22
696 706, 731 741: 1.26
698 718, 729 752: 1.30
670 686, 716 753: 1.18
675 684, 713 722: 1.00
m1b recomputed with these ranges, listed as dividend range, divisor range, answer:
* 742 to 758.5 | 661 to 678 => 1.32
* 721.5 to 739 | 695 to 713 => 1.17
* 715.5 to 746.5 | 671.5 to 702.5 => 1.15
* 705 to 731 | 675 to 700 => 1.03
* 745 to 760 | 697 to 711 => 1.40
